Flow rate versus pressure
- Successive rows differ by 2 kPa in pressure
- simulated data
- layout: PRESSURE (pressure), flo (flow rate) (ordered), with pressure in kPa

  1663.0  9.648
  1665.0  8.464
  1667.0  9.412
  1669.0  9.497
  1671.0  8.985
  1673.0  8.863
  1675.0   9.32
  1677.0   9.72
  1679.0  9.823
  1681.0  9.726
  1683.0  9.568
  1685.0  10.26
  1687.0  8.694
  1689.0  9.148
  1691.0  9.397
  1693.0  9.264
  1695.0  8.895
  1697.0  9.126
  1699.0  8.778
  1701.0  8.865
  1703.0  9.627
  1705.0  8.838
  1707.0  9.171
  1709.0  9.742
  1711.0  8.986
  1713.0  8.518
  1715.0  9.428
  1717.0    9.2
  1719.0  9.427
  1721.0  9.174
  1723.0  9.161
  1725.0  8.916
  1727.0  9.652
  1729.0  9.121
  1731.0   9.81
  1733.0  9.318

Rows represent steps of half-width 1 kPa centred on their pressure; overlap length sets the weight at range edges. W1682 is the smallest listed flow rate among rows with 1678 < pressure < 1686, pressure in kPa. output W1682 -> 9.568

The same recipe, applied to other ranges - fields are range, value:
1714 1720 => 9.2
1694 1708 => 8.778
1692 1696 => 8.895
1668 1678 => 8.863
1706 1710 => 9.171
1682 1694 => 8.694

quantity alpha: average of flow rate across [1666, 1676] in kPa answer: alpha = 9.22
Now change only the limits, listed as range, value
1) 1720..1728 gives 9.23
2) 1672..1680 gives 9.43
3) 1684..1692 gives 9.37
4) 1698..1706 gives 9.03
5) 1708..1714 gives 9.08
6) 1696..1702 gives 8.92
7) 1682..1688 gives 9.51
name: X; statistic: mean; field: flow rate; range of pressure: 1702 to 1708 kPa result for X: 9.21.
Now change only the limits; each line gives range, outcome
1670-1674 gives 8.92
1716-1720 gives 9.31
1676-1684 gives 9.71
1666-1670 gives 9.45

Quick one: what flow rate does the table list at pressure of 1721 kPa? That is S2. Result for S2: 9.174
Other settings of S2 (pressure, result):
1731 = 9.81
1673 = 8.863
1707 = 9.171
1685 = 10.26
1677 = 9.72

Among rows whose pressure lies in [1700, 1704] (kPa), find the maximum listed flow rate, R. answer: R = 9.627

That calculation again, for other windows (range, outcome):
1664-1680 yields 9.823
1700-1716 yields 9.742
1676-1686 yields 10.26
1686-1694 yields 9.397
